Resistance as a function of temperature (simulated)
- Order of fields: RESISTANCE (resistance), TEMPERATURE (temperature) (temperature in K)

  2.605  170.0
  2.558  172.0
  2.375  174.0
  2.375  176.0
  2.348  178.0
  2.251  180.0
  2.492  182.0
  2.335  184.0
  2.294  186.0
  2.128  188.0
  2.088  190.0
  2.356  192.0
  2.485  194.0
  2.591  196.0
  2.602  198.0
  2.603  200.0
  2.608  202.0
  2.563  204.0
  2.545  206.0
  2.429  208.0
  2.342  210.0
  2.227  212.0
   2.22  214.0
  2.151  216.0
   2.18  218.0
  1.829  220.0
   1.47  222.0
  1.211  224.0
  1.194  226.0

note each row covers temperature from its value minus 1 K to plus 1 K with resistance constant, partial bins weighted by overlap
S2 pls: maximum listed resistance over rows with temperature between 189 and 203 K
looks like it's 2.608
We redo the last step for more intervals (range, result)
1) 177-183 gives 2.492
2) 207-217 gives 2.429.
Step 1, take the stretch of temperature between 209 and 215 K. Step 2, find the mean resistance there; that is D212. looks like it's 2.26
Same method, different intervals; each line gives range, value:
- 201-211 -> 2.5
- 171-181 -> 2.38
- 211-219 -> 2.19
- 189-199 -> 2.42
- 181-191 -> 2.27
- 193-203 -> 2.58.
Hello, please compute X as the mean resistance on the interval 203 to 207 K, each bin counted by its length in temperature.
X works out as 2.55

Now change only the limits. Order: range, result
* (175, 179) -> 2.36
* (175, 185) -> 2.36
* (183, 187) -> 2.31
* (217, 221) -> 2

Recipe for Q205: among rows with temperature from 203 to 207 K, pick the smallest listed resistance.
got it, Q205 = 2.545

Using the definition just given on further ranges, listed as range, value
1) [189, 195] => 2.088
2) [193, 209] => 2.429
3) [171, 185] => 2.251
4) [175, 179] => 2.348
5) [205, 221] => 1.829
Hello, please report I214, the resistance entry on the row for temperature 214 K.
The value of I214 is 2.22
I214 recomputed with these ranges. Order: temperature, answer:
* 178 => 2.348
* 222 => 1.47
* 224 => 1.211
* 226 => 1.194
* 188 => 2.128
